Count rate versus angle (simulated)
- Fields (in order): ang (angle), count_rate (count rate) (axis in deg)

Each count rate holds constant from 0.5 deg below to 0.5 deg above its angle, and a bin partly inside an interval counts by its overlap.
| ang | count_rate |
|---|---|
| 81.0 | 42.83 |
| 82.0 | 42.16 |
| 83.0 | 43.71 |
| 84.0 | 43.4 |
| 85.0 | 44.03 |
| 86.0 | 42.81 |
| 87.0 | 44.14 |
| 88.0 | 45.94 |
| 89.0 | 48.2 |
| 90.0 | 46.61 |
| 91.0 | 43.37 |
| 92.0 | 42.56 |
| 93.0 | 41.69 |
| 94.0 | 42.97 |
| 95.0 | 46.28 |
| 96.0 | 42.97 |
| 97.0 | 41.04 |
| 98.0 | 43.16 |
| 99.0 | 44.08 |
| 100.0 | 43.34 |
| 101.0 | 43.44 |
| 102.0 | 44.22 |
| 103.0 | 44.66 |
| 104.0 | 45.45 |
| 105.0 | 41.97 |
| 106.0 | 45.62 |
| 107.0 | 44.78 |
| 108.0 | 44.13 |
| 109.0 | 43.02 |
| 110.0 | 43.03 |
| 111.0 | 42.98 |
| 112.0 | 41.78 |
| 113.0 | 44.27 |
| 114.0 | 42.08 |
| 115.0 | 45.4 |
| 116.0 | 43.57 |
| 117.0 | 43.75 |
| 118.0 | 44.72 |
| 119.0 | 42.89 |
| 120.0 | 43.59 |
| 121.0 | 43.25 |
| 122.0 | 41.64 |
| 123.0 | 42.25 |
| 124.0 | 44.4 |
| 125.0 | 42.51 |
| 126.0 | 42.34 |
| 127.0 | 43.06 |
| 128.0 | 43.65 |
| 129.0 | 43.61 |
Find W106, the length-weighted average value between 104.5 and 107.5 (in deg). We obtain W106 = 44.1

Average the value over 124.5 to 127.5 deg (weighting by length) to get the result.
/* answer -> 42.6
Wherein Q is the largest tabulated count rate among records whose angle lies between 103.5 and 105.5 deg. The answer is 45.45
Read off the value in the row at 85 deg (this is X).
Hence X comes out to 44.03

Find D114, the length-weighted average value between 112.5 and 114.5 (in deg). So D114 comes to 43.2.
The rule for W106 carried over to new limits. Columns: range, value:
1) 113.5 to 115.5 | 43.7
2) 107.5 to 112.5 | 43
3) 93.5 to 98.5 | 43.3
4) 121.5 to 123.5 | 41.9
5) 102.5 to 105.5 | 44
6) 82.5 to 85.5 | 43.7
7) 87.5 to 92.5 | 45.3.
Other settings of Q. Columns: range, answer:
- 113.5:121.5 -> 45.4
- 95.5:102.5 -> 44.22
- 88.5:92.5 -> 48.2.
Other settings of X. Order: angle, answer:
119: 42.89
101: 43.44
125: 42.51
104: 45.45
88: 45.94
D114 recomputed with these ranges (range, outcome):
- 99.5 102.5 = 43.7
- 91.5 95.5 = 43.4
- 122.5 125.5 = 43.1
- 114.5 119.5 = 44.1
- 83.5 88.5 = 44.1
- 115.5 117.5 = 43.7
